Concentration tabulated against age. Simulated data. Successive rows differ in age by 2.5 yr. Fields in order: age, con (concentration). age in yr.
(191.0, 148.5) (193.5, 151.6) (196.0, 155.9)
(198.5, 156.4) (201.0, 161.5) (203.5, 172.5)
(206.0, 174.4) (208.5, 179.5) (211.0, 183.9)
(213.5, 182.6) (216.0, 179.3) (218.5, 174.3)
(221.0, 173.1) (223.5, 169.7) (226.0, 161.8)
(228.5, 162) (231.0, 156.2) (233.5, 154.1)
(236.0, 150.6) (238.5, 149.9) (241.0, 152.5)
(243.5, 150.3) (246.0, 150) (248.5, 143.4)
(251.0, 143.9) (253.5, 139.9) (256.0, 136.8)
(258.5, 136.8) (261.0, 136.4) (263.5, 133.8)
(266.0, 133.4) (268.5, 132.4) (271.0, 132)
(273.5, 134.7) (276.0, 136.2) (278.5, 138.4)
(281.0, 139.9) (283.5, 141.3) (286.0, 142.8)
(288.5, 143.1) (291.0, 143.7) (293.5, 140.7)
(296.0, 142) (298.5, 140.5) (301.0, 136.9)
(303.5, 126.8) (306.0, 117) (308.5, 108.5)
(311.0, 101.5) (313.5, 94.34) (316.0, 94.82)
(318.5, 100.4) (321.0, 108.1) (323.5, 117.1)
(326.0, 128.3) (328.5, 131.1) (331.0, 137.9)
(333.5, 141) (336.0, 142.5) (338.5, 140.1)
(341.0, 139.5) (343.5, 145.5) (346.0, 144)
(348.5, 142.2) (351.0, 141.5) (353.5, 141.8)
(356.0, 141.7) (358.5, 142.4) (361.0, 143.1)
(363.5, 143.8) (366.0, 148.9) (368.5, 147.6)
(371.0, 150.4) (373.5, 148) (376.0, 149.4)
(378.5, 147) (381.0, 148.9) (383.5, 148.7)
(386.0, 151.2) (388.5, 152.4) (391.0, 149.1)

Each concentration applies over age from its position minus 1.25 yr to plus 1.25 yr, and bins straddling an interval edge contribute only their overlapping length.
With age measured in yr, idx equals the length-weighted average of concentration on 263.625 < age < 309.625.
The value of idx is 135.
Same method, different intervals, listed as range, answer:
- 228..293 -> 143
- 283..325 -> 123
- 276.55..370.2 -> 133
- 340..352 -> 143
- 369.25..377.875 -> 149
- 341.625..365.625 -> 143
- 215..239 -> 163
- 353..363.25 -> 142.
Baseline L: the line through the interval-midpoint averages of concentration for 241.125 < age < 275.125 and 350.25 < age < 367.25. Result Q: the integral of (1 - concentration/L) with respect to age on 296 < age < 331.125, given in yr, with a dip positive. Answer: 5.9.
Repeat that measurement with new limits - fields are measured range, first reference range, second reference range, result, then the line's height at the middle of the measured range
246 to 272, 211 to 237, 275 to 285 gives 2.12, 150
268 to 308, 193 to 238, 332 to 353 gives 4.26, 153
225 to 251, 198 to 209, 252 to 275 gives -0.51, 150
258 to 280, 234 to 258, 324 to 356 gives 1.47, 145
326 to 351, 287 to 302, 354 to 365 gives 0.43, 142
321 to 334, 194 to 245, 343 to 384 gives 1.90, 150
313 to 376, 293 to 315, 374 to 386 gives 0.78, 136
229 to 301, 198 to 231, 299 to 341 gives 2.40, 147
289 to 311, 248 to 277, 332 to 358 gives 1.31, 139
